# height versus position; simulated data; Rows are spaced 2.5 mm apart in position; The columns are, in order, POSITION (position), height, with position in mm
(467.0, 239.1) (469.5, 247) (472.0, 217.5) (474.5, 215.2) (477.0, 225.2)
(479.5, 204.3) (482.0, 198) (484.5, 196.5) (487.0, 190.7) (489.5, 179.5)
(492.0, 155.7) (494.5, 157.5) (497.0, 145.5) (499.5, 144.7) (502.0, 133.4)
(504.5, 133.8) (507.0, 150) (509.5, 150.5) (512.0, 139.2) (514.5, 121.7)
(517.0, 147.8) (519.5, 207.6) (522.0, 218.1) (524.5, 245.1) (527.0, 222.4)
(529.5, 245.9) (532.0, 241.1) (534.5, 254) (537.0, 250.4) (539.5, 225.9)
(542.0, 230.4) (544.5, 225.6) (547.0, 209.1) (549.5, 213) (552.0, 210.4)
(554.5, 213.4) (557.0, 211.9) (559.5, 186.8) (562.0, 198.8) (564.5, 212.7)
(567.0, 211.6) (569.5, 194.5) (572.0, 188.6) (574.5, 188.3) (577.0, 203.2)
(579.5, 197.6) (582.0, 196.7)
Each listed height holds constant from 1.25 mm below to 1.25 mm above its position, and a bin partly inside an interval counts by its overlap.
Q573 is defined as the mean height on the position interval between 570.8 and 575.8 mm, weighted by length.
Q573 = 189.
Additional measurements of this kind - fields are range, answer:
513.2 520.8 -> 159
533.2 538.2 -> 252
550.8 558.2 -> 212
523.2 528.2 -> 234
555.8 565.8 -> 203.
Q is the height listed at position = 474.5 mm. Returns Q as 215.2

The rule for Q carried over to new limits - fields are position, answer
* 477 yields 225.2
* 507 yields 150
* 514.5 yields 121.7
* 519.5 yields 207.6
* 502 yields 133.4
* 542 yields 230.4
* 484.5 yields 196.5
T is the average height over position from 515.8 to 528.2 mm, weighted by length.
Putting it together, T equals 208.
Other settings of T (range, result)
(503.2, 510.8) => 145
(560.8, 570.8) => 204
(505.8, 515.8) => 140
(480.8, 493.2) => 184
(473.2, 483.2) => 211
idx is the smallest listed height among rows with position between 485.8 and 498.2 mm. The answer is 145.5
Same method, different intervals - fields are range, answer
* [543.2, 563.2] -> 186.8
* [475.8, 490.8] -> 179.5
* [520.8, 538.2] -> 218.1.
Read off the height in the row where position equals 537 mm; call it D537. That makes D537 250.4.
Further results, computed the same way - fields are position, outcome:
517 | 147.8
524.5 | 245.1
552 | 210.4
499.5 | 144.7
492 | 155.7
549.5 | 213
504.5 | 133.8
